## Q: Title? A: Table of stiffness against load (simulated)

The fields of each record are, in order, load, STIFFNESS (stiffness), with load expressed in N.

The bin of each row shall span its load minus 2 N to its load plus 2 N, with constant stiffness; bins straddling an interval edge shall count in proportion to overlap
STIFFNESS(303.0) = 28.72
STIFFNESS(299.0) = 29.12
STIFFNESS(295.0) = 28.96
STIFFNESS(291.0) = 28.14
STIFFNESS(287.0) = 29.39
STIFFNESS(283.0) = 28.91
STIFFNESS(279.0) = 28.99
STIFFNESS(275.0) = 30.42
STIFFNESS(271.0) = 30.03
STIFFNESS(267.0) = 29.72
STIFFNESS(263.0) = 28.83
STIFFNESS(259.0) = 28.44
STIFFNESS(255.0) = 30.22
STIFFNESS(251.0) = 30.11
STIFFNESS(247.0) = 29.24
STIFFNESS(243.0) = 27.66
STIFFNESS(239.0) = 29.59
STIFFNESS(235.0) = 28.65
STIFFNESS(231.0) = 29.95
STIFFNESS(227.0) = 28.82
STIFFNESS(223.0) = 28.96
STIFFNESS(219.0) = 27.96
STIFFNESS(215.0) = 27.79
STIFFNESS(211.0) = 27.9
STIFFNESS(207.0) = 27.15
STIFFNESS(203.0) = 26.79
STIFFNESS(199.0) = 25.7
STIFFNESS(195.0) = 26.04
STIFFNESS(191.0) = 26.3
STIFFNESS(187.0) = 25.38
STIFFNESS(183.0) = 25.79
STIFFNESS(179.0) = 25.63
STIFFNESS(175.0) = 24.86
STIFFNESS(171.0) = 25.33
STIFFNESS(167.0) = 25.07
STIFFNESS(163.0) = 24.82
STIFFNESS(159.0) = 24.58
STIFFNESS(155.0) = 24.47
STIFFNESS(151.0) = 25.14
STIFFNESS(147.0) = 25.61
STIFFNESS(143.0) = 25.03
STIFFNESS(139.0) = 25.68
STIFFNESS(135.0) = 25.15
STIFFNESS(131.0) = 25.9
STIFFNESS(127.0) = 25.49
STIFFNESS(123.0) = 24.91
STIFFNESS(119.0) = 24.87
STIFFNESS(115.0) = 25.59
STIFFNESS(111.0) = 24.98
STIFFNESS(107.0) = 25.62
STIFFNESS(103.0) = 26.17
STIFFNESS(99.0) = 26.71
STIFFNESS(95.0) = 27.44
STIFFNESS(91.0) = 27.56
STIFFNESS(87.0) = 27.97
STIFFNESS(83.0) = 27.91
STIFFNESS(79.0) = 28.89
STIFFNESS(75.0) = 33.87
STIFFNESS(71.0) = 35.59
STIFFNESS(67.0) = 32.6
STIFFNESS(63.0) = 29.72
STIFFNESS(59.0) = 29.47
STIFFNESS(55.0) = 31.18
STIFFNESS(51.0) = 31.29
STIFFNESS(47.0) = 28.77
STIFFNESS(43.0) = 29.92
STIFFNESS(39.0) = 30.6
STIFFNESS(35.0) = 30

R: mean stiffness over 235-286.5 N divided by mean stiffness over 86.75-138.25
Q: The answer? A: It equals 1.13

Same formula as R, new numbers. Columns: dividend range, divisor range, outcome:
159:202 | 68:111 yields 0.89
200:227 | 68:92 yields 0.91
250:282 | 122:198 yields 1.17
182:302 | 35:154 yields 1.02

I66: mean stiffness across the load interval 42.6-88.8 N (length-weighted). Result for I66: 30.6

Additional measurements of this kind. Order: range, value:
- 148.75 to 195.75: 25.3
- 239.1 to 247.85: 28.6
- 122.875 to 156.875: 25.3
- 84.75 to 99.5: 27.5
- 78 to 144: 26.2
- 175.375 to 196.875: 25.8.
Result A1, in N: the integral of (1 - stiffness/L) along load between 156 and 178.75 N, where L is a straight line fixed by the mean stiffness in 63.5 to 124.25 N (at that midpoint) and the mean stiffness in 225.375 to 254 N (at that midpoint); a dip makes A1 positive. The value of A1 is 2.9 N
